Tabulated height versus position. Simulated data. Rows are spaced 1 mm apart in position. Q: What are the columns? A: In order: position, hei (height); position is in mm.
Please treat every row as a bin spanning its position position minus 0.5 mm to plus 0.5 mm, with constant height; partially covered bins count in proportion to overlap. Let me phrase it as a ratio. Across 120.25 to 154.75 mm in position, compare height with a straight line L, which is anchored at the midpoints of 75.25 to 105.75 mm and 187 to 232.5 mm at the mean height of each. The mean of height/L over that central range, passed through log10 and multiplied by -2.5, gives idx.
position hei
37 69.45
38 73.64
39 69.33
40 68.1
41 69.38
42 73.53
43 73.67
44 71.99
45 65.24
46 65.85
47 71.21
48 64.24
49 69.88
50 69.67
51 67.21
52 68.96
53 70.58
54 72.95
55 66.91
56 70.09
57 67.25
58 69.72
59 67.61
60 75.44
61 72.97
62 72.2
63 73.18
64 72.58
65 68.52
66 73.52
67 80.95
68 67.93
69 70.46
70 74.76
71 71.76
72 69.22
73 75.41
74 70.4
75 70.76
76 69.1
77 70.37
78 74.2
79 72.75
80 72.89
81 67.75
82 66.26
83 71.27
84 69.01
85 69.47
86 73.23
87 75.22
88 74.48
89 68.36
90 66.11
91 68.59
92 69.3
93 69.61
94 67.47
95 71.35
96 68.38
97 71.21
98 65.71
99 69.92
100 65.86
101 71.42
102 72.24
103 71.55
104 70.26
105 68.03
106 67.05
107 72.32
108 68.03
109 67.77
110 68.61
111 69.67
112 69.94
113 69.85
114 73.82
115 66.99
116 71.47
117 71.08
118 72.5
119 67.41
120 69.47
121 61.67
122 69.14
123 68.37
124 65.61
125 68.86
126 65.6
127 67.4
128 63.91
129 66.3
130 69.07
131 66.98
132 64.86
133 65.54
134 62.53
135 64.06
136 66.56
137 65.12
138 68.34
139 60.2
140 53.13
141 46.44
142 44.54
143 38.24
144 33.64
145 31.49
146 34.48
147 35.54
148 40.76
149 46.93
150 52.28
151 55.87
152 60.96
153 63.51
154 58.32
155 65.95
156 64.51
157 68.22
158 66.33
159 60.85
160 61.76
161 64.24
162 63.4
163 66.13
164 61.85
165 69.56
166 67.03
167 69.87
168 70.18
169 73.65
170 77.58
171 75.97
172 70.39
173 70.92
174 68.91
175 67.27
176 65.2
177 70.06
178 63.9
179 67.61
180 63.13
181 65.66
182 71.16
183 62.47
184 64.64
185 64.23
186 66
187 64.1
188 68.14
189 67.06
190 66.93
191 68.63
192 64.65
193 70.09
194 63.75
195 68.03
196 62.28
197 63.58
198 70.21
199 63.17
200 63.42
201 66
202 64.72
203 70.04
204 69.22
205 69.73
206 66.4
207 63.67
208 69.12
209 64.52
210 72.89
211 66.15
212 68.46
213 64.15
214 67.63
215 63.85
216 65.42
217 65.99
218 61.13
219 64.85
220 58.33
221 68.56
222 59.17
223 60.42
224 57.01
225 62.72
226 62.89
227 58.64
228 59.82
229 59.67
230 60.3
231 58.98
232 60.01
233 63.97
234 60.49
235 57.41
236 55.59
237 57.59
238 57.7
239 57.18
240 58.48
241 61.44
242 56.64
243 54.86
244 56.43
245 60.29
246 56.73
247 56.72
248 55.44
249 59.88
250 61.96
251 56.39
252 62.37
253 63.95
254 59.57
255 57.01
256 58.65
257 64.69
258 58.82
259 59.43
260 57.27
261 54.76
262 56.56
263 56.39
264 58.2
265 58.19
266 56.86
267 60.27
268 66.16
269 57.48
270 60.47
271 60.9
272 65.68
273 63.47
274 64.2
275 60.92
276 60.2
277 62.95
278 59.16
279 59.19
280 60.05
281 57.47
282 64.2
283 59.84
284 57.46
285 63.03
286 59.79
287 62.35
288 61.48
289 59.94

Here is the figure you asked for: 0.18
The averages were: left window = 70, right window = 64.7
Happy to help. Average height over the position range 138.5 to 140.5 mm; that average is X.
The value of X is 56.7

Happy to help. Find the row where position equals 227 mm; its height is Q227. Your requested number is 58.64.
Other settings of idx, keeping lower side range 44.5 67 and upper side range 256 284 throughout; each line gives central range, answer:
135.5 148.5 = 0.36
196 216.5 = -0.06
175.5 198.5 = -0.04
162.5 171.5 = -0.09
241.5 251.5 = 0.07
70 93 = -0.03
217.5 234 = 0.02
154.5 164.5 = 0.02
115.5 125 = -0.02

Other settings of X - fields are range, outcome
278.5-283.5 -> 60.1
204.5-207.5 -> 66.6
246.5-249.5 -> 57.3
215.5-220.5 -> 63.1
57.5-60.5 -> 70.9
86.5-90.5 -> 71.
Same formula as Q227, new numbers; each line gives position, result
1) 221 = 68.56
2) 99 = 69.92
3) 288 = 61.48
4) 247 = 56.72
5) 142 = 44.54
